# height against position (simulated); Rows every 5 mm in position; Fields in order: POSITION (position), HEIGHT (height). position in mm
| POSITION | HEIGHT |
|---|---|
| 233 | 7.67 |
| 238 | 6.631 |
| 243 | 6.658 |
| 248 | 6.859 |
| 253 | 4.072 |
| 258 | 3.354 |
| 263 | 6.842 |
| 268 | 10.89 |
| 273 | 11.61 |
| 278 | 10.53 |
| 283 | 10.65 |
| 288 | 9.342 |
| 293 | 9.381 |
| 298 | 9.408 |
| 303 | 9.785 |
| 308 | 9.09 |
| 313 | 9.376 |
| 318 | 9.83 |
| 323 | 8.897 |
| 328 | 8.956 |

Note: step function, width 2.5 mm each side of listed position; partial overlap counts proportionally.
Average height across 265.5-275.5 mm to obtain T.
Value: 11.2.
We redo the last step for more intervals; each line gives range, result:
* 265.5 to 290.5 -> 10.6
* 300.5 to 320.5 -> 9.52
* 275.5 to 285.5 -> 10.6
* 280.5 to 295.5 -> 9.79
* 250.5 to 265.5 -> 4.76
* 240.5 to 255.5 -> 5.86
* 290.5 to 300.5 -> 9.39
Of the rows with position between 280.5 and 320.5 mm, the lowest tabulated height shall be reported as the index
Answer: 9.09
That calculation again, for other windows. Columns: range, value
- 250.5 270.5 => 3.354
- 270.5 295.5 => 9.342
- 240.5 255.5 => 4.072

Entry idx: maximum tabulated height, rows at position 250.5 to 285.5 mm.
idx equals 11.61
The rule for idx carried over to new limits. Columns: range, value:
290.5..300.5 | 9.408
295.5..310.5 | 9.785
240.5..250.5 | 6.859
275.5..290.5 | 10.65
